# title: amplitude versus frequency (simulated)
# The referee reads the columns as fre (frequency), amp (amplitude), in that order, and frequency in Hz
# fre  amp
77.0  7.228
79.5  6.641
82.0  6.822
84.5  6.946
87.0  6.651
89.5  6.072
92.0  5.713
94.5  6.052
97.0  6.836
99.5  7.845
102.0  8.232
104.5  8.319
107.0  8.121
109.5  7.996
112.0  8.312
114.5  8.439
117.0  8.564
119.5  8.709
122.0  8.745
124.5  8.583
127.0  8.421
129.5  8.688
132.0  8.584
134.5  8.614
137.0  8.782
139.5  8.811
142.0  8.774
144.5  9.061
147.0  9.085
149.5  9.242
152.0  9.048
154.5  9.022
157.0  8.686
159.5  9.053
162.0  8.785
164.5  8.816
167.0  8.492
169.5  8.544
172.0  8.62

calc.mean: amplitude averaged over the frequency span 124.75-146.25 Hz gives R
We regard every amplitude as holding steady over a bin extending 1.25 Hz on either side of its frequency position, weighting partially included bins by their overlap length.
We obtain 8.72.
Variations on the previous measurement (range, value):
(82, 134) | 7.78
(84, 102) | 6.69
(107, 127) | 8.45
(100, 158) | 8.63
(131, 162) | 8.89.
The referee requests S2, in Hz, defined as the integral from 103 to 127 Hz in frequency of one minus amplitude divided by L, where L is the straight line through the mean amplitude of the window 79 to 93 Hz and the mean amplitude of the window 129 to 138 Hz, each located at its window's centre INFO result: -1.9 Hz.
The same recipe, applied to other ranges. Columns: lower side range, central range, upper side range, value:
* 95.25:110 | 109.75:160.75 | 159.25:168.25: -2.6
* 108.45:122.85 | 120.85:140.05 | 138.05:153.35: 0.2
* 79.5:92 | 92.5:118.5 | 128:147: -1.5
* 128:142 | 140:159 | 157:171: -0.6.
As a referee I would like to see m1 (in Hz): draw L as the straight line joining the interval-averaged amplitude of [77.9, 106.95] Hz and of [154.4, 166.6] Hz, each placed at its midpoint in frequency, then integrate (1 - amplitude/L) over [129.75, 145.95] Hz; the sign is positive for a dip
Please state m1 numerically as -1.10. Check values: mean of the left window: 6.97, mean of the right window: 8.83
